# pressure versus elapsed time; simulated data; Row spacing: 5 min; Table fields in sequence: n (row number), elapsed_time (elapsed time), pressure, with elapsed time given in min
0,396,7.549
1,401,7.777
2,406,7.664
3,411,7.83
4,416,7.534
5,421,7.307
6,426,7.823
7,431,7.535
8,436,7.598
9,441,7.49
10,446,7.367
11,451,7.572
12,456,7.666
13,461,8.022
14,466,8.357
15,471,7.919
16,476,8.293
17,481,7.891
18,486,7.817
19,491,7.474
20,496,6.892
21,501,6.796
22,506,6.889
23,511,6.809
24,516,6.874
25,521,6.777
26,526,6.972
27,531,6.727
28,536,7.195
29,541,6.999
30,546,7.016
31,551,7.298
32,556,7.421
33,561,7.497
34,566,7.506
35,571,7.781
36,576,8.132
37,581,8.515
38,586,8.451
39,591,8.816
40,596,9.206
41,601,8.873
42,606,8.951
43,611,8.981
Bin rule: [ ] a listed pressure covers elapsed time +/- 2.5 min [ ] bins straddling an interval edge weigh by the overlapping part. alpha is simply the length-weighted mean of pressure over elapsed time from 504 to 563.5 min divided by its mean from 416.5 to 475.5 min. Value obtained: 0.9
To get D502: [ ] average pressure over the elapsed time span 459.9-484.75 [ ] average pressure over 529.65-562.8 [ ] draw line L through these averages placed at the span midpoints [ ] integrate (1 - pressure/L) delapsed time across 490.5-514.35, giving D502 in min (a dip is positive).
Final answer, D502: 2.4 min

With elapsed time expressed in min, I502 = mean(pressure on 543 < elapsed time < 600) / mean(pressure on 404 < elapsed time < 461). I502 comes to 1.05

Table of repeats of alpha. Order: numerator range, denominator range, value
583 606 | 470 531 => 1.22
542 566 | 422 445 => 0.96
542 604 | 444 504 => 1.05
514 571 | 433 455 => 0.95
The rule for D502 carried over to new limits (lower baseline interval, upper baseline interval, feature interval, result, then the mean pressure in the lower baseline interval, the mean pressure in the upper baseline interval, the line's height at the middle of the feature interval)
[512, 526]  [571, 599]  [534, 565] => 1.6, 6.85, 8.55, 7.64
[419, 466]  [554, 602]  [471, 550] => 7.3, 7.64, 8.21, 7.93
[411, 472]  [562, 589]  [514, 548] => 4.3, 7.68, 8.06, 7.93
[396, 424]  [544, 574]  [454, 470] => -1.0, 7.62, 7.44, 7.56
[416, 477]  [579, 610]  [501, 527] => 4.3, 7.72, 8.82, 8.22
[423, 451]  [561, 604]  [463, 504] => 0.7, 7.56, 8.36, 7.82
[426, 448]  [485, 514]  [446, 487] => -3.3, 7.54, 7.07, 7.32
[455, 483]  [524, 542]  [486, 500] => 0.7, 8.05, 6.97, 7.64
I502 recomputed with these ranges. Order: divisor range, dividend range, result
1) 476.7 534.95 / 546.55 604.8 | 1.14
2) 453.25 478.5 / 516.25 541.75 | 0.86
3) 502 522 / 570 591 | 1.22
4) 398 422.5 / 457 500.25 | 1.02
